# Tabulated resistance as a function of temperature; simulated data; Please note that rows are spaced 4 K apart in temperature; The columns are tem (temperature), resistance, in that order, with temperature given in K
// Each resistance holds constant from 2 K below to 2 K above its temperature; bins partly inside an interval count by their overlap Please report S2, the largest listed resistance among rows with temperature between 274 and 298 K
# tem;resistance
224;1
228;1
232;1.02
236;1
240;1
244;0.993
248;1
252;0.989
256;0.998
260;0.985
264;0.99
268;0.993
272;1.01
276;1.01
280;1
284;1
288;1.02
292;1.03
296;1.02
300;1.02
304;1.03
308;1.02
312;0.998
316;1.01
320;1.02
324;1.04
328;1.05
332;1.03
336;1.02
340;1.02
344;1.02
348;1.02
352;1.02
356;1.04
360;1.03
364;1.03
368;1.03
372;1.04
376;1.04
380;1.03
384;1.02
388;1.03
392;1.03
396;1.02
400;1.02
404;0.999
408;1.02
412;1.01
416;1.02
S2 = 1.03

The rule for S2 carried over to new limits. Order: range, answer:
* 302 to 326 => 1.04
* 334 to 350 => 1.02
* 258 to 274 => 1.01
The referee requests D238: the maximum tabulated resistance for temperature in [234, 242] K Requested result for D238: 1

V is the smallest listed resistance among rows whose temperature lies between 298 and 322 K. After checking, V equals 0.998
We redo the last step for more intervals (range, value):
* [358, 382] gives 1.03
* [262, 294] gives 0.99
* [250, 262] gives 0.985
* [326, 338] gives 1.02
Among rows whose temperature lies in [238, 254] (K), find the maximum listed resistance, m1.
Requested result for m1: 1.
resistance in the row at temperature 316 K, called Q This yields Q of 1.01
